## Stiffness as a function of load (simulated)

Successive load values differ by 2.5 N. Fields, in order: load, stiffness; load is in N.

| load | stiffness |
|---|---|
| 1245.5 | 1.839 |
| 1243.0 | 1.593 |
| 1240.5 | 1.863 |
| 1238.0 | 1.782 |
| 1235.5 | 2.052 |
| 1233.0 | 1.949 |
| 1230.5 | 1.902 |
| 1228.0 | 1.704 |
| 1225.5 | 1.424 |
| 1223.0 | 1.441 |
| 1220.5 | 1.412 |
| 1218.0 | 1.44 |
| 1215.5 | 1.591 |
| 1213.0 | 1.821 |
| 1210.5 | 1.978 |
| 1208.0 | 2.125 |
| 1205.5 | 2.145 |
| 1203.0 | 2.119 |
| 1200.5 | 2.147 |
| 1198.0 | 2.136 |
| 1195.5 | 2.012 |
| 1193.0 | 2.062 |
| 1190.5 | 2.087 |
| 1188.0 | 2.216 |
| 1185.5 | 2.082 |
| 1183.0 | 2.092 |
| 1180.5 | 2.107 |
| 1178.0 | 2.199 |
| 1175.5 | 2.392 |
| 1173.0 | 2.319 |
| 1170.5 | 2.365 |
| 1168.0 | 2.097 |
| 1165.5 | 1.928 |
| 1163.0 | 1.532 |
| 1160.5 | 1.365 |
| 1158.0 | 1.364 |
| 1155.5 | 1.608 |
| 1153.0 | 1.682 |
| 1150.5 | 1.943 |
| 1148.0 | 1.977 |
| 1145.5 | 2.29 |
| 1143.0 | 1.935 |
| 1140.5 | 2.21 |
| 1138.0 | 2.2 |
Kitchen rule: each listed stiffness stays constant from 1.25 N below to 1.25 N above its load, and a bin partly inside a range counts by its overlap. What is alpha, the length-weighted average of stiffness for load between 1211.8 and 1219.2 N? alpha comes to 1.62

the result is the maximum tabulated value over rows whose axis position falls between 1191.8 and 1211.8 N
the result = 2.147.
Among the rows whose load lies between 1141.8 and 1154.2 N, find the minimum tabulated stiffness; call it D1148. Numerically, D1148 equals 1.682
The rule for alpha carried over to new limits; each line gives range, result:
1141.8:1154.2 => 1.97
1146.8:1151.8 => 1.96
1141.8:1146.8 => 2.11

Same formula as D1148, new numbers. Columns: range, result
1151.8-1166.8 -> 1.364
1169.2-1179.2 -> 2.199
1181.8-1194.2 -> 2.062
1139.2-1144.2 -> 1.935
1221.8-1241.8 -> 1.424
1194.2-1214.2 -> 1.821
